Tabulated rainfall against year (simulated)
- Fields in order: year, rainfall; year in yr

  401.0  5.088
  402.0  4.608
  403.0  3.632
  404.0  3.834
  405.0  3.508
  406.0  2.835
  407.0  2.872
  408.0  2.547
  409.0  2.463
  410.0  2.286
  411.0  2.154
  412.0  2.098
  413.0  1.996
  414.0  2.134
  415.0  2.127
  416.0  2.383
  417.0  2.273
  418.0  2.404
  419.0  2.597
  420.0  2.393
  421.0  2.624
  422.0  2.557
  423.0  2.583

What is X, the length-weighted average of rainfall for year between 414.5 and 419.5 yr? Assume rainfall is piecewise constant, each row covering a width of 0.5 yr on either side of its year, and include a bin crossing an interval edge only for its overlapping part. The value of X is 2.36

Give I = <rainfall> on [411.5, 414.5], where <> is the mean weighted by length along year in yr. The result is 2.08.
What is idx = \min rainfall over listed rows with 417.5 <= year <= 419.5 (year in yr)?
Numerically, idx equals 2.404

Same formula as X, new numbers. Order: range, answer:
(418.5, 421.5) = 2.54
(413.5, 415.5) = 2.13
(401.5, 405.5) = 3.9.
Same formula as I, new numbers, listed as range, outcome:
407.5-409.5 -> 2.5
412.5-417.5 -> 2.18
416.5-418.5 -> 2.34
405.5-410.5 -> 2.6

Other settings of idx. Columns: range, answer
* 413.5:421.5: 2.127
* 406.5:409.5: 2.463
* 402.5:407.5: 2.835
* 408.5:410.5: 2.286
